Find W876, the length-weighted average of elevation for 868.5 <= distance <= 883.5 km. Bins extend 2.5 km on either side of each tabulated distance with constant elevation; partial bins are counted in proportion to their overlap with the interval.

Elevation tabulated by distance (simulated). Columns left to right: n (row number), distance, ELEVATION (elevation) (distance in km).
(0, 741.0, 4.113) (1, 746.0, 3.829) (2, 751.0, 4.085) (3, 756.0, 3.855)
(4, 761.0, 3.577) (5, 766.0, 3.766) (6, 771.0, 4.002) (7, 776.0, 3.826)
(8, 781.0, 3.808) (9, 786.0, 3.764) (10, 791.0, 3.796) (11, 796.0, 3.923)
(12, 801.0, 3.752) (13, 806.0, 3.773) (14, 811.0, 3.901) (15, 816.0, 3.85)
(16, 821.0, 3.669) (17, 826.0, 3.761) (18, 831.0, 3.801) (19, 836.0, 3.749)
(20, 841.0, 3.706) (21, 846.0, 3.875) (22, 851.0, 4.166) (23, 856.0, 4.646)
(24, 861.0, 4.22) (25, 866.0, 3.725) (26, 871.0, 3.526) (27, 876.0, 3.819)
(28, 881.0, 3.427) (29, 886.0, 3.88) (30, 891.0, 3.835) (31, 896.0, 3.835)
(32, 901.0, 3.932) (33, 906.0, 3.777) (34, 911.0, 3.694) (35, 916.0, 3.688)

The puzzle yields 3.59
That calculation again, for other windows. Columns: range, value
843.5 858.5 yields 4.23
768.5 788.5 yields 3.85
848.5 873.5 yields 4.06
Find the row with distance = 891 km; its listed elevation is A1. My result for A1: 3.835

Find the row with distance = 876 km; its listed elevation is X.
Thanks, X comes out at 3.819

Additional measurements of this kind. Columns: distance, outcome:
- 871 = 3.526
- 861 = 4.22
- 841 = 3.706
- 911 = 3.694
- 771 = 4.002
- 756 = 3.855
